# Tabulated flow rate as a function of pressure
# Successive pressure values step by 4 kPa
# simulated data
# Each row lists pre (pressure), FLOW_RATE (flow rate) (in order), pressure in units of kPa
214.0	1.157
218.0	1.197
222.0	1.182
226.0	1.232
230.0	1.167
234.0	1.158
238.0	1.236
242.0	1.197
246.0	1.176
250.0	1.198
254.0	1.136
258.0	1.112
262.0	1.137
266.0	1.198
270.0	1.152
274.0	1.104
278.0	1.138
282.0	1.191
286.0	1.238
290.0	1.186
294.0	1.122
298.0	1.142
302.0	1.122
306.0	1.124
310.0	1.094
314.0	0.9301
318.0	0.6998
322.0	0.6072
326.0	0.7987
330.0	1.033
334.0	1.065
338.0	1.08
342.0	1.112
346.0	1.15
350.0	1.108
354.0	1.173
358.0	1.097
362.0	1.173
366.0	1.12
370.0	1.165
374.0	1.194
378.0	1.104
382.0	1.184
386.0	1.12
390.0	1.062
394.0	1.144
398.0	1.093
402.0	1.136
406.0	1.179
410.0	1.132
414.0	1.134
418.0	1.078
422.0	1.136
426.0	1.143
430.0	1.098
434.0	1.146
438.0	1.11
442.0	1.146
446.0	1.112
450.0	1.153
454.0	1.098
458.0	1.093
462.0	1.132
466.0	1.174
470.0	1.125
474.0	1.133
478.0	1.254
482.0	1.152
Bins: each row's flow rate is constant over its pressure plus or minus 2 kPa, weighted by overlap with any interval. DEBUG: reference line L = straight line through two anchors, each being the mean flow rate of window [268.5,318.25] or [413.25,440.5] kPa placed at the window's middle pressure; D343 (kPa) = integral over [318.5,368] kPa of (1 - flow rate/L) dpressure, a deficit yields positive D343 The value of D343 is 3.6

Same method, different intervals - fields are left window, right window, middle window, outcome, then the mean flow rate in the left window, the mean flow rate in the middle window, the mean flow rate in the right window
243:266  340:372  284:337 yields 6.15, 1.16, 1.01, 1.14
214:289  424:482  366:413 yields 0.51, 1.17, 1.14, 1.14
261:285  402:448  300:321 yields 3.20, 1.16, 0.976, 1.13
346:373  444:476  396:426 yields 0.18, 1.14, 1.13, 1.13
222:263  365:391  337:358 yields 0.43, 1.18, 1.12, 1.14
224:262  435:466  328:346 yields 1.13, 1.18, 1.08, 1.12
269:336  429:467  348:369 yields -1.20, 1.04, 1.14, 1.13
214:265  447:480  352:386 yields 0.25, 1.18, 1.15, 1.14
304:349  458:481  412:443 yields -0.55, 0.975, 1.12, 1.16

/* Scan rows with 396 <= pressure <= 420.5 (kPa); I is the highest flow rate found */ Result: 1.179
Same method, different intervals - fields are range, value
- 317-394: 1.194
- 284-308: 1.238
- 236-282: 1.236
